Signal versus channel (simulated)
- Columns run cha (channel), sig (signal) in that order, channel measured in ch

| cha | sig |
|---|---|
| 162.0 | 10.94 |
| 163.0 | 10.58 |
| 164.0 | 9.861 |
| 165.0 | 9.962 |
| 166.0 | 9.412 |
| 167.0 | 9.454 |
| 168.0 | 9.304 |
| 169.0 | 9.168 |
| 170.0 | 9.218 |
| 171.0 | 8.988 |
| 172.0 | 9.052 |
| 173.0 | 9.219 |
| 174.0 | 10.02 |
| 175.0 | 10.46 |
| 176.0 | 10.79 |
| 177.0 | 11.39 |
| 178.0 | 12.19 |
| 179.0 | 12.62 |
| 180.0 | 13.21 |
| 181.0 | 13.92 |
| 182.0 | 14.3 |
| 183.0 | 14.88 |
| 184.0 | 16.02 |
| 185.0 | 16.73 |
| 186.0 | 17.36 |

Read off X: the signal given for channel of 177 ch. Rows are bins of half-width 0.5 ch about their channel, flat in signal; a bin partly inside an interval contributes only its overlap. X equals 11.39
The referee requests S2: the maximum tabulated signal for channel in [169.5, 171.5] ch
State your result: 9.218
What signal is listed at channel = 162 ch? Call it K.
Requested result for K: 10.94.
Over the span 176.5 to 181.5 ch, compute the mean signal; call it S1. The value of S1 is 12.7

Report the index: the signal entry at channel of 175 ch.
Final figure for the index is 10.46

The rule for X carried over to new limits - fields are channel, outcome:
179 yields 12.62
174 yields 10.02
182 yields 14.3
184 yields 16.02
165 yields 9.962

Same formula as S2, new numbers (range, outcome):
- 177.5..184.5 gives 16.02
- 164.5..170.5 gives 9.962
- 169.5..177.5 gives 11.39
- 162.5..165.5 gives 10.58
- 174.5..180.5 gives 13.21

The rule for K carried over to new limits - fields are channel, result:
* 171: 8.988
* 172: 9.052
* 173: 9.219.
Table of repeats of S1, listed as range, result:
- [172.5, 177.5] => 10.4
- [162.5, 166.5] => 9.95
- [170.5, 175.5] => 9.55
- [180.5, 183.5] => 14.4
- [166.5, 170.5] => 9.29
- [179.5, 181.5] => 13.6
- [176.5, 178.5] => 11.8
